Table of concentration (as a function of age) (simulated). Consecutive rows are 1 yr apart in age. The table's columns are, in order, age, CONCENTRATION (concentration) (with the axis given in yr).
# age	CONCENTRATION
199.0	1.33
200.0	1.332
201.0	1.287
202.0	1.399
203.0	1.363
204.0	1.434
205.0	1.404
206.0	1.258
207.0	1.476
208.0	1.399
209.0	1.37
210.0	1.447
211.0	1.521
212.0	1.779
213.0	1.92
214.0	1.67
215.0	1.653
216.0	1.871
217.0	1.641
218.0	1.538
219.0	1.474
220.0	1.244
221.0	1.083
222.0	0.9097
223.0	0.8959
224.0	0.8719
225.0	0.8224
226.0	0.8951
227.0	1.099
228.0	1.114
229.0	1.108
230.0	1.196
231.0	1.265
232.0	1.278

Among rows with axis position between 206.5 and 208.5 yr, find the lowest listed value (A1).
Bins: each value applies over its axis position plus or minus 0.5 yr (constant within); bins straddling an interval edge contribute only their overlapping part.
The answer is 1.399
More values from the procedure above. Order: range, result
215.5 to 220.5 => 1.244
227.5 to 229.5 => 1.108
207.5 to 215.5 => 1.37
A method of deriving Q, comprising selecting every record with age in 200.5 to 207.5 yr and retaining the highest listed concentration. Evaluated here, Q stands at 1.476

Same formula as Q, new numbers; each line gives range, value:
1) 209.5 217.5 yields 1.92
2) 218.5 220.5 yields 1.474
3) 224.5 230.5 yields 1.196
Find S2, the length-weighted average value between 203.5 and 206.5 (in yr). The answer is 1.37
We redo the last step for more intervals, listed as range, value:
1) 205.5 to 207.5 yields 1.37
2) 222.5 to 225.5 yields 0.863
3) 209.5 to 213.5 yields 1.67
